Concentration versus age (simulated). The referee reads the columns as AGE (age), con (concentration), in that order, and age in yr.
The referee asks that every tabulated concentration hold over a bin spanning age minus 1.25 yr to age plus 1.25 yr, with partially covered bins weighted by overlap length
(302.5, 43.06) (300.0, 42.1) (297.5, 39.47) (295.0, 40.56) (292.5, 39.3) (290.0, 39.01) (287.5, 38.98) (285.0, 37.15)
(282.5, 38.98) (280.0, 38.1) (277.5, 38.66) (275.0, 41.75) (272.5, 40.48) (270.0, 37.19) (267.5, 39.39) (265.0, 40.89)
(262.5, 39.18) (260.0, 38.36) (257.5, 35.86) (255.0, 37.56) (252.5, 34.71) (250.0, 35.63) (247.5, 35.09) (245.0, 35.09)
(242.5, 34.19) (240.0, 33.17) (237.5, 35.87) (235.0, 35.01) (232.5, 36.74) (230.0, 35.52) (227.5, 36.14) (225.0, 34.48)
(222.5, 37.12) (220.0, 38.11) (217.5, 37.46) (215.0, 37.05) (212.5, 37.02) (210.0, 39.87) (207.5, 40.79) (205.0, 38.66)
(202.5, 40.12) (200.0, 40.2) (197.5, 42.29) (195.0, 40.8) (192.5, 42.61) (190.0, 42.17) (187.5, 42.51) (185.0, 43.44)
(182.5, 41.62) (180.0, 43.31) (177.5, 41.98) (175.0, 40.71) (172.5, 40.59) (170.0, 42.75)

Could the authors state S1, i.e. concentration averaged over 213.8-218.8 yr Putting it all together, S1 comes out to 37.3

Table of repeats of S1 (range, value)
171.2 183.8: 41.7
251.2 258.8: 36.1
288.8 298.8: 39.6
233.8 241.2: 34.7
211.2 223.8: 37.4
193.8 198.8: 41.5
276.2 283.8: 38.6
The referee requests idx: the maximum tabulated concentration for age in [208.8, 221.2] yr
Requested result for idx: 39.87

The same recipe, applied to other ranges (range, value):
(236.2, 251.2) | 35.87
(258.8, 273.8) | 40.89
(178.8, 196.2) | 43.44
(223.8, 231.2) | 36.14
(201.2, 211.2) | 40.79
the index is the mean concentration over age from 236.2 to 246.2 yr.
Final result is 34.6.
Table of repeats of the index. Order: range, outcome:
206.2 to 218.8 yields 38.4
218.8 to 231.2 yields 36.3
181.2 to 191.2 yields 42.4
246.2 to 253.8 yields 35.2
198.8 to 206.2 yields 39.7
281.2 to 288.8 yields 38.4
